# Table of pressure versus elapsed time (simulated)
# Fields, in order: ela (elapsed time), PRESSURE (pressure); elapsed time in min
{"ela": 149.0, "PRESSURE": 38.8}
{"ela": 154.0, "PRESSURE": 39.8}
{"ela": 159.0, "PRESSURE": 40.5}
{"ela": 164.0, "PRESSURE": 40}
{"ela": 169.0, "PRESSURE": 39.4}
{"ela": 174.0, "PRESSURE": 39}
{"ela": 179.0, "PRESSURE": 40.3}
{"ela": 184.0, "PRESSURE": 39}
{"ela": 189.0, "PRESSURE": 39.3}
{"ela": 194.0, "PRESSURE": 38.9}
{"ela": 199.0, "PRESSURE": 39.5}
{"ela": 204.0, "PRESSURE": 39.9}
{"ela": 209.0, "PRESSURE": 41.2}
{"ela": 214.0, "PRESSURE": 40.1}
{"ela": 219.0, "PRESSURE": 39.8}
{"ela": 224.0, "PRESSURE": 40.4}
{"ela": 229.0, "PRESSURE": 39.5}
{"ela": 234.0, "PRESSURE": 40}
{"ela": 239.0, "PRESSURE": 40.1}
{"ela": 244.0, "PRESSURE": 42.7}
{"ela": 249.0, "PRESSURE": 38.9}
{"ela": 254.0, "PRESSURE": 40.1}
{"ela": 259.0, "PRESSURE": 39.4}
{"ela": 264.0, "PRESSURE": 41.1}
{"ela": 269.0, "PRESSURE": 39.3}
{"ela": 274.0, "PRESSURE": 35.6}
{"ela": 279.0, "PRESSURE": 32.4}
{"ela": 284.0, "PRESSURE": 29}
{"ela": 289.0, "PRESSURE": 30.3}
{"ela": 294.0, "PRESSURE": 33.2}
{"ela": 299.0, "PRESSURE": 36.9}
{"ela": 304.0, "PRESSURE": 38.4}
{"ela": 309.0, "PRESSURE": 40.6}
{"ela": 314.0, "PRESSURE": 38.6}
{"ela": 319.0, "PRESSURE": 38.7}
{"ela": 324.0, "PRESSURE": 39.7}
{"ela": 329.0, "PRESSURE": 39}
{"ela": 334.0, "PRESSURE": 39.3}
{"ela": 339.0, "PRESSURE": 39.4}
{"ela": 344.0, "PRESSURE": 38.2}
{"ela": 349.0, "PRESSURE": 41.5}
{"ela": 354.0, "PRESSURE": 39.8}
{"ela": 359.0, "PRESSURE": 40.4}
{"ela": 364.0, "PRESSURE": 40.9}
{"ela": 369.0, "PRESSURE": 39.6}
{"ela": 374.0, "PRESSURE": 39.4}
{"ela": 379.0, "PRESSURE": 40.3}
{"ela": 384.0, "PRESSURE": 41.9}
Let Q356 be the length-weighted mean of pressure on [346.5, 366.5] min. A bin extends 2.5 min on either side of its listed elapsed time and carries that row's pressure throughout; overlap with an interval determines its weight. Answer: 40.6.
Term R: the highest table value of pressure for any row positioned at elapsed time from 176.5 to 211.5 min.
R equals 41.2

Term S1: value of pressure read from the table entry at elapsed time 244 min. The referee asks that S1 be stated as 42.7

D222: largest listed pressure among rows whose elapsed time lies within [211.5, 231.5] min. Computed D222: 40.4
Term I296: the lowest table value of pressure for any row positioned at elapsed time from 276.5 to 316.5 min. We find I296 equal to 29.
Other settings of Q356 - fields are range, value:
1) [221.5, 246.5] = 40.5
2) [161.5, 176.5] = 39.5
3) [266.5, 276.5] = 37.5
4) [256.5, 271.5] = 39.9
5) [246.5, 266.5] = 39.9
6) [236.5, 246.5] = 41.4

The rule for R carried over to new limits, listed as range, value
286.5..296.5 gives 33.2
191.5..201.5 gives 39.5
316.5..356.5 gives 41.5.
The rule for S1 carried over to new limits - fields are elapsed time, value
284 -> 29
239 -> 40.1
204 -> 39.9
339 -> 39.4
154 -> 39.8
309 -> 40.6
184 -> 39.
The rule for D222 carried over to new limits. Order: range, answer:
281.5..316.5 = 40.6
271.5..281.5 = 35.6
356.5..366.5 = 40.9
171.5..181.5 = 40.3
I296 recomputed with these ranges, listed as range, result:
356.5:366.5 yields 40.4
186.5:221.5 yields 38.9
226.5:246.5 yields 39.5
